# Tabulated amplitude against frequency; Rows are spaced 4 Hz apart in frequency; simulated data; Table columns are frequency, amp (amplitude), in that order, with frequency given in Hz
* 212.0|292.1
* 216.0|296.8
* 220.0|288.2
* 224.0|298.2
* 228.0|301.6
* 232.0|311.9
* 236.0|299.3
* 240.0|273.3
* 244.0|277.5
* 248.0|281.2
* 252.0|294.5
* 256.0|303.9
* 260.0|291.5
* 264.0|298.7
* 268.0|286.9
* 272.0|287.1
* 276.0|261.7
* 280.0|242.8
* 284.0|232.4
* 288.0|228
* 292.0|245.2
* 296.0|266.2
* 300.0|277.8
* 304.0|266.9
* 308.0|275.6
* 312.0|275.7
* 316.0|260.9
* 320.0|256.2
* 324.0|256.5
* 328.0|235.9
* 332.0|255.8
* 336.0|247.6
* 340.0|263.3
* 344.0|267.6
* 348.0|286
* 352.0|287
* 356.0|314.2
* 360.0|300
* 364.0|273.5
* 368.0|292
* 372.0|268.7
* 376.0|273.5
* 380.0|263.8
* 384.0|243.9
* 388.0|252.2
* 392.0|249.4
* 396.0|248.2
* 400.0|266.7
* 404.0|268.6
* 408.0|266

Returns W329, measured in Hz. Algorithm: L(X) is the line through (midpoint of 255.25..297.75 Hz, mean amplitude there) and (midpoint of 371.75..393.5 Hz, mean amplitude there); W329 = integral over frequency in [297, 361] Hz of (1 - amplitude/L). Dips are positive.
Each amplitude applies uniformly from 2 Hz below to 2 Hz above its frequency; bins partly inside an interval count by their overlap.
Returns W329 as -1.9 Hz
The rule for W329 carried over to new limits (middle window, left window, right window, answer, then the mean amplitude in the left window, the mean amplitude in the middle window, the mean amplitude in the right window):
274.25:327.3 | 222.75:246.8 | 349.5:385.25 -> 5.5 Hz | 293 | 257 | 280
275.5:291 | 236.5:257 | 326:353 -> 2.1 Hz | 286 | 240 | 262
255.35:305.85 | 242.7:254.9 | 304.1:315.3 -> 2.1 Hz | 286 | 267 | 272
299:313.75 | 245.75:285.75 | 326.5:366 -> 0.1 Hz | 278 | 274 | 274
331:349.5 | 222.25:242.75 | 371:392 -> 0.4 Hz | 296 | 264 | 259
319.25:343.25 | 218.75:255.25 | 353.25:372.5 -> 3.2 Hz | 292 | 253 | 291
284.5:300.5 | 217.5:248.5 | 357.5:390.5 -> 1.9 Hz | 292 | 250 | 271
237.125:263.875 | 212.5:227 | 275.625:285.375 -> -2.0 Hz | 295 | 288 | 244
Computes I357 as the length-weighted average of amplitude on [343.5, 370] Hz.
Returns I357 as 290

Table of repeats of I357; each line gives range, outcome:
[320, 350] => 259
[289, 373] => 270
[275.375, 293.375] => 240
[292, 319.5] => 268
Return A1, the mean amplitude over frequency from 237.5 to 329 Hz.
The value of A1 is 269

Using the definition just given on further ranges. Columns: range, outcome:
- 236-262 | 288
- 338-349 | 271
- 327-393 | 270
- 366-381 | 275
